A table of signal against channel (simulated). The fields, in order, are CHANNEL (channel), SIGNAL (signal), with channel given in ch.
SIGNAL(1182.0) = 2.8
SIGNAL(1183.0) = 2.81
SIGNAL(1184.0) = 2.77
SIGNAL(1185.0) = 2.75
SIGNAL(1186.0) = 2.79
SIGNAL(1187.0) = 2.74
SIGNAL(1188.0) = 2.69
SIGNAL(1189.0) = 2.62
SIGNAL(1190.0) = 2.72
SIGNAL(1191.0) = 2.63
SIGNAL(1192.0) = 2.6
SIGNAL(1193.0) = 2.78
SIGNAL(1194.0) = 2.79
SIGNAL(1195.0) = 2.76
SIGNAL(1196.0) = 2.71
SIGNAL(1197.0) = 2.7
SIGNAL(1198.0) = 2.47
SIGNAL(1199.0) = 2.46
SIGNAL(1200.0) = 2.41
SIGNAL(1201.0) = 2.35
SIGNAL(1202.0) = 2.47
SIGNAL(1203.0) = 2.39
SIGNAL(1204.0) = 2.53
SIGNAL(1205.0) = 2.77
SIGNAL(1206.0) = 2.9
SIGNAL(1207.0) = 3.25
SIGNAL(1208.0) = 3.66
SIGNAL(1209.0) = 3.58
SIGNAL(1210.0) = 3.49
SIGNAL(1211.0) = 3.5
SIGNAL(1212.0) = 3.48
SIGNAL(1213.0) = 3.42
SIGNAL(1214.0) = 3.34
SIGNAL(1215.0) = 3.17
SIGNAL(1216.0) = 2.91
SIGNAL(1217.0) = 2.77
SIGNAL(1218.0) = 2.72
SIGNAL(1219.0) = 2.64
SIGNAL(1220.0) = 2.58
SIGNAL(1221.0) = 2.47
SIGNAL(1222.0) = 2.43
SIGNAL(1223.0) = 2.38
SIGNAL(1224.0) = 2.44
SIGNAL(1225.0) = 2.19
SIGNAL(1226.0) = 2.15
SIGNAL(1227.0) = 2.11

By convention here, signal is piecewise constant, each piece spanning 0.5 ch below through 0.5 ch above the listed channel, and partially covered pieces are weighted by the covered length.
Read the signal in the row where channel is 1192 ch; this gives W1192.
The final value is 2.6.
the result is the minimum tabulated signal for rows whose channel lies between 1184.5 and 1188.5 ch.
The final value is 2.69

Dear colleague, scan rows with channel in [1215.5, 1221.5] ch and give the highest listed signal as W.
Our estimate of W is 2.91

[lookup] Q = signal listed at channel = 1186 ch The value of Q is 2.79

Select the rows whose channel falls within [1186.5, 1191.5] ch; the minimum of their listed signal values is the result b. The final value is 2.62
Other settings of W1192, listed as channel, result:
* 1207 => 3.25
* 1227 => 2.11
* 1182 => 2.8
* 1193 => 2.78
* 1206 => 2.9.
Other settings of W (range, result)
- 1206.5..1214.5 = 3.66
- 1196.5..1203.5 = 2.7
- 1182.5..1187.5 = 2.81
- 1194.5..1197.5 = 2.76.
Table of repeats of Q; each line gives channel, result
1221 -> 2.47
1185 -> 2.75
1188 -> 2.69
